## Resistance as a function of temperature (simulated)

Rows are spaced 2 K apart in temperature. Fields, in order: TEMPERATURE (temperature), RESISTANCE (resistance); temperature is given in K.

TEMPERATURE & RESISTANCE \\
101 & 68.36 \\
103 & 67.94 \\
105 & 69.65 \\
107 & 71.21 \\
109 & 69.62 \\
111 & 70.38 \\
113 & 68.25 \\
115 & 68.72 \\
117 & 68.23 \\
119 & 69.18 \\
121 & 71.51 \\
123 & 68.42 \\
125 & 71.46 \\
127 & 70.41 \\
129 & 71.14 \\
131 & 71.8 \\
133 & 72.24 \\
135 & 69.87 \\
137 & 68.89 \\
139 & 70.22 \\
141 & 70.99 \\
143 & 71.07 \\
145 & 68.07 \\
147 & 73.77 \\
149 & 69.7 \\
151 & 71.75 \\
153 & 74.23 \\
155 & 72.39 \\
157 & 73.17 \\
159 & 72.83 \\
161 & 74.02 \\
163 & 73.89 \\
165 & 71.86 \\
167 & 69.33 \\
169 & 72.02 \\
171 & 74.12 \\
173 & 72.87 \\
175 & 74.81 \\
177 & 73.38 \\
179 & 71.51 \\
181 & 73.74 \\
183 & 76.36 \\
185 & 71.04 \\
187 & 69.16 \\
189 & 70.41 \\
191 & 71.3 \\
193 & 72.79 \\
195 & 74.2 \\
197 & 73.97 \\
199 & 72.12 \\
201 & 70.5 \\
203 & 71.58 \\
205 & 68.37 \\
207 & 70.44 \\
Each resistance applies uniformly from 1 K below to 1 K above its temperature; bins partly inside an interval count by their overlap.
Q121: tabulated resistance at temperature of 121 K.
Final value 71.51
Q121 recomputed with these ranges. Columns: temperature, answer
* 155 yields 72.39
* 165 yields 71.86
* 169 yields 72.02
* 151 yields 71.75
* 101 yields 68.36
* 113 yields 68.25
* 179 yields 71.51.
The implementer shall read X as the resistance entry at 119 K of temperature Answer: 69.18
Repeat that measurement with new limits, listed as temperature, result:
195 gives 74.2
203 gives 71.58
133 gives 72.24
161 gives 74.02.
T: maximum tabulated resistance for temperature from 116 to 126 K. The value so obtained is 71.51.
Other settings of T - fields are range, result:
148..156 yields 74.23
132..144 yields 72.24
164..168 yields 71.86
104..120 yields 71.21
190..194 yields 72.79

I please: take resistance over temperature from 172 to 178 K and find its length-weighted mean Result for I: 73.7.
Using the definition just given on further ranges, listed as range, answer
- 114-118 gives 68.5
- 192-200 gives 73.3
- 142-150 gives 70.7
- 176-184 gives 73.7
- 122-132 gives 70.6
